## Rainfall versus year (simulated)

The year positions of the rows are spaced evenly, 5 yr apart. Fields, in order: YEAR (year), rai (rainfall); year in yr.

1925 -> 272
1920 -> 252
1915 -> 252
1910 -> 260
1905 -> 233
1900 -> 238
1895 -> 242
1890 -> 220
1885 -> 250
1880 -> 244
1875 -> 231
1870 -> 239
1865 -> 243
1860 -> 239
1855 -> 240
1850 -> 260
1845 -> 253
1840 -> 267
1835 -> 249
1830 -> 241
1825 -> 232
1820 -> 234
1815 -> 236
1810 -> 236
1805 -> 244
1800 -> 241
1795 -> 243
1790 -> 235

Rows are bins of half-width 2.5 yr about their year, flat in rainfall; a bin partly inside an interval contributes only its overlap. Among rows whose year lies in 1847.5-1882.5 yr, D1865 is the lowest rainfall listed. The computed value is 231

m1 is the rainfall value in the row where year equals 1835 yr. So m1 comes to 249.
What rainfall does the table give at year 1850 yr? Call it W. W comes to 260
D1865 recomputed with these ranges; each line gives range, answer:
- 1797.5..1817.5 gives 236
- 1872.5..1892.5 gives 220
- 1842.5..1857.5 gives 240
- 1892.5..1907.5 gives 233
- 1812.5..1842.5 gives 232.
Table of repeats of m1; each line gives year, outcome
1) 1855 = 240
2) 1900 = 238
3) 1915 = 252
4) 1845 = 253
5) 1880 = 244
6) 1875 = 231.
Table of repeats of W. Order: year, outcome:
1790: 235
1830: 241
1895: 242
